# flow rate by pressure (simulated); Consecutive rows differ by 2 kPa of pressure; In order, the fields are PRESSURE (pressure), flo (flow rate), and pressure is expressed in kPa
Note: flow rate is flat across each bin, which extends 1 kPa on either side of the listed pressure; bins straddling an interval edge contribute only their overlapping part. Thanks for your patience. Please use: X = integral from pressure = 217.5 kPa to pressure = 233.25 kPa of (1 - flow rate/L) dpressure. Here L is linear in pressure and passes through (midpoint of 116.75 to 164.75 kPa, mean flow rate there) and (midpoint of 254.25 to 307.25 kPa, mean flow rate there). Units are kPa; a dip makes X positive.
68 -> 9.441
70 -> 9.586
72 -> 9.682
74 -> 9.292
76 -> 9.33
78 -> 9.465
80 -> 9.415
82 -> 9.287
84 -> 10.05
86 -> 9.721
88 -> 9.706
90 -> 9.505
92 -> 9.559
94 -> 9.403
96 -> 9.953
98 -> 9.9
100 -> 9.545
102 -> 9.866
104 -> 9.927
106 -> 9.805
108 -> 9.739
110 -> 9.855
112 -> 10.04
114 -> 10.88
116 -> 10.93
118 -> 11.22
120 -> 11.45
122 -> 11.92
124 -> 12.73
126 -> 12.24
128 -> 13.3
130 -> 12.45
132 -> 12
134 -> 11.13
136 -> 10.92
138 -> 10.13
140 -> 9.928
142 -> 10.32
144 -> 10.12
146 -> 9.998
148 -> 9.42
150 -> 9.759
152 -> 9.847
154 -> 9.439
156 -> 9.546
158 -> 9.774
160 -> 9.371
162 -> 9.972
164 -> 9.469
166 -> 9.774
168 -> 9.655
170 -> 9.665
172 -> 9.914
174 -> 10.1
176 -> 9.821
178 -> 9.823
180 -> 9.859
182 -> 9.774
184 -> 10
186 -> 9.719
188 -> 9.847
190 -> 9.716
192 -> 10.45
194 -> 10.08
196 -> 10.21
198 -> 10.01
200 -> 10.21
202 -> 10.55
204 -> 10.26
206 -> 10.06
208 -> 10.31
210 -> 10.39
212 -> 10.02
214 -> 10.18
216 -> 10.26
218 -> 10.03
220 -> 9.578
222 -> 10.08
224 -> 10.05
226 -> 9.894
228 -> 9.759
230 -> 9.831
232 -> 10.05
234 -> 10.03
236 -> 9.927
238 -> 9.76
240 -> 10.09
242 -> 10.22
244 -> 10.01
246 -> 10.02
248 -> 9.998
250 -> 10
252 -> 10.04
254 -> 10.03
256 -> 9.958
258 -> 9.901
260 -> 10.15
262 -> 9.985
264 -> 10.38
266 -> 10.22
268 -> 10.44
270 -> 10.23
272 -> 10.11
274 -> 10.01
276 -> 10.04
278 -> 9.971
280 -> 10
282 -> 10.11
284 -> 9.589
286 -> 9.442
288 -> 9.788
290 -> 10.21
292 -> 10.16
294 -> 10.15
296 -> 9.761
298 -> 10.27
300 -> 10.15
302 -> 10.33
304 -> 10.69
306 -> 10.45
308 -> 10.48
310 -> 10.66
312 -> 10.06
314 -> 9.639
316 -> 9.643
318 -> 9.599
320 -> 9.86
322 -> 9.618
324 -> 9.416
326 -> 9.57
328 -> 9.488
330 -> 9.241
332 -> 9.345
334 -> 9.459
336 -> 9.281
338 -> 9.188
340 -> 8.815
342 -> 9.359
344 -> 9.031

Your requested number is 0.6 kPa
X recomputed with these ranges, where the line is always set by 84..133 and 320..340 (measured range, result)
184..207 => 0.1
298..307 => -0.8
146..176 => 1.8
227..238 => 0.0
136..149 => 0.5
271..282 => -0.4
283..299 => -0.5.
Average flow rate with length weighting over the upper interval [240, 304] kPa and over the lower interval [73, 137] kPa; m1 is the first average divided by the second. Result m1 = 1.0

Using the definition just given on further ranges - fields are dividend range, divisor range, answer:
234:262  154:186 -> 1.03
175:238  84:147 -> 0.95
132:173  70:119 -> 1.01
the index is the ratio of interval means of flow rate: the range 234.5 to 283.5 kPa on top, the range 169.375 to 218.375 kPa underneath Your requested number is 1.00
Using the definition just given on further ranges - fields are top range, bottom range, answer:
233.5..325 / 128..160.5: 0.97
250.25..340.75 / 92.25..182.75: 0.96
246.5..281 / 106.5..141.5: 0.90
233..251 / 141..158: 1.02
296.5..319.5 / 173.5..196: 1.02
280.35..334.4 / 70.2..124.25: 0.99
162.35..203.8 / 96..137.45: 0.91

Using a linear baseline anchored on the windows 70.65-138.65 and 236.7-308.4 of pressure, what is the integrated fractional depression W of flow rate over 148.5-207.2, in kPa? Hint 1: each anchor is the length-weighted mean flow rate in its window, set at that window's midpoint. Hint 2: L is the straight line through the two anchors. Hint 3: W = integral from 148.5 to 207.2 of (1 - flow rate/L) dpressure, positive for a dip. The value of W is 2.22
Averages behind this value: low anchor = 10.4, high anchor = 10.1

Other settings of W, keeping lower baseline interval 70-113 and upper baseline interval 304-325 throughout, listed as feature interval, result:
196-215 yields -0.8 kPa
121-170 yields -4.0 kPa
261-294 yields -0.4 kPa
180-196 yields -0.2 kPa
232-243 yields -0.2 kPa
